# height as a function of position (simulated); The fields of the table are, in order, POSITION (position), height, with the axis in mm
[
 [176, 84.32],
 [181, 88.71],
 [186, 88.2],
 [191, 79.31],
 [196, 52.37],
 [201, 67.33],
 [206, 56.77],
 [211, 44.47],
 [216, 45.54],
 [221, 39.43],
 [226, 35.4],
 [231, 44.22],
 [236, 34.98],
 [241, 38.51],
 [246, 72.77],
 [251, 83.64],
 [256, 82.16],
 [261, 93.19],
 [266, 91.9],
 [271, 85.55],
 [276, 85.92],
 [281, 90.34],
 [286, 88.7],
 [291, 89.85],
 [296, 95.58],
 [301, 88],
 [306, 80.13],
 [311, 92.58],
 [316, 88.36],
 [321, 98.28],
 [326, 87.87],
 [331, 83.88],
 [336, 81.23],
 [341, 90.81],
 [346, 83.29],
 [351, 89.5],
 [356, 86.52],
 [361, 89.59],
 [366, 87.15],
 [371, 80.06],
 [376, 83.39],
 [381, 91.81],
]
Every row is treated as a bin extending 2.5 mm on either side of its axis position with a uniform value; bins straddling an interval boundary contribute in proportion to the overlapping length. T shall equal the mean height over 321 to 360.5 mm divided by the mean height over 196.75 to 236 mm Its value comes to 1.9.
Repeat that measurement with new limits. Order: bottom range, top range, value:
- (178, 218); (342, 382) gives 1.31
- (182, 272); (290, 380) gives 1.39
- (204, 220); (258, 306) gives 1.87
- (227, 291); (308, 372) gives 1.19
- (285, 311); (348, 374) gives 0.97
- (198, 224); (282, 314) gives 1.77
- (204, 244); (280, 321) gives 2.11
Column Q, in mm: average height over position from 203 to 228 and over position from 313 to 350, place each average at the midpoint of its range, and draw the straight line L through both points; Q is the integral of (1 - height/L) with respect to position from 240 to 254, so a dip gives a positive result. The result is -2.8 mm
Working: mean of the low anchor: 45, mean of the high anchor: 87.8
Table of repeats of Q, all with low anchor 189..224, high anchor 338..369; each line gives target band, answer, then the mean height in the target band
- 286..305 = -3.96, 90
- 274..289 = -3.60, 88.5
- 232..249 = 3.54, 49.4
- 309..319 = -1.54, 90.8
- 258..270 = -4.25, 91.2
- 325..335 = -0.32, 84.9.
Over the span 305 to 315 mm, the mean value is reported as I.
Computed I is 87.6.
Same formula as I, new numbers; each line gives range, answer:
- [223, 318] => 76.7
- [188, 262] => 57.5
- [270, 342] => 88.5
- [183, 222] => 60.3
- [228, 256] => 56.9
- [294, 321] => 89.7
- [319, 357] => 87.6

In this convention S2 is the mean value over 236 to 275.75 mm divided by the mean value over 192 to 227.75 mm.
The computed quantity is 1.5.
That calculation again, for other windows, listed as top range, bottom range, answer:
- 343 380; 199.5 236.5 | 1.87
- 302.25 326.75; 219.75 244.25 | 2.26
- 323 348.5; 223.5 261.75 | 1.45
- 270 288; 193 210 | 1.51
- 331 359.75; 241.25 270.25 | 1.06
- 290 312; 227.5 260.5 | 1.47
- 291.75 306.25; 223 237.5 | 2.32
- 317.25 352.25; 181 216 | 1.35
